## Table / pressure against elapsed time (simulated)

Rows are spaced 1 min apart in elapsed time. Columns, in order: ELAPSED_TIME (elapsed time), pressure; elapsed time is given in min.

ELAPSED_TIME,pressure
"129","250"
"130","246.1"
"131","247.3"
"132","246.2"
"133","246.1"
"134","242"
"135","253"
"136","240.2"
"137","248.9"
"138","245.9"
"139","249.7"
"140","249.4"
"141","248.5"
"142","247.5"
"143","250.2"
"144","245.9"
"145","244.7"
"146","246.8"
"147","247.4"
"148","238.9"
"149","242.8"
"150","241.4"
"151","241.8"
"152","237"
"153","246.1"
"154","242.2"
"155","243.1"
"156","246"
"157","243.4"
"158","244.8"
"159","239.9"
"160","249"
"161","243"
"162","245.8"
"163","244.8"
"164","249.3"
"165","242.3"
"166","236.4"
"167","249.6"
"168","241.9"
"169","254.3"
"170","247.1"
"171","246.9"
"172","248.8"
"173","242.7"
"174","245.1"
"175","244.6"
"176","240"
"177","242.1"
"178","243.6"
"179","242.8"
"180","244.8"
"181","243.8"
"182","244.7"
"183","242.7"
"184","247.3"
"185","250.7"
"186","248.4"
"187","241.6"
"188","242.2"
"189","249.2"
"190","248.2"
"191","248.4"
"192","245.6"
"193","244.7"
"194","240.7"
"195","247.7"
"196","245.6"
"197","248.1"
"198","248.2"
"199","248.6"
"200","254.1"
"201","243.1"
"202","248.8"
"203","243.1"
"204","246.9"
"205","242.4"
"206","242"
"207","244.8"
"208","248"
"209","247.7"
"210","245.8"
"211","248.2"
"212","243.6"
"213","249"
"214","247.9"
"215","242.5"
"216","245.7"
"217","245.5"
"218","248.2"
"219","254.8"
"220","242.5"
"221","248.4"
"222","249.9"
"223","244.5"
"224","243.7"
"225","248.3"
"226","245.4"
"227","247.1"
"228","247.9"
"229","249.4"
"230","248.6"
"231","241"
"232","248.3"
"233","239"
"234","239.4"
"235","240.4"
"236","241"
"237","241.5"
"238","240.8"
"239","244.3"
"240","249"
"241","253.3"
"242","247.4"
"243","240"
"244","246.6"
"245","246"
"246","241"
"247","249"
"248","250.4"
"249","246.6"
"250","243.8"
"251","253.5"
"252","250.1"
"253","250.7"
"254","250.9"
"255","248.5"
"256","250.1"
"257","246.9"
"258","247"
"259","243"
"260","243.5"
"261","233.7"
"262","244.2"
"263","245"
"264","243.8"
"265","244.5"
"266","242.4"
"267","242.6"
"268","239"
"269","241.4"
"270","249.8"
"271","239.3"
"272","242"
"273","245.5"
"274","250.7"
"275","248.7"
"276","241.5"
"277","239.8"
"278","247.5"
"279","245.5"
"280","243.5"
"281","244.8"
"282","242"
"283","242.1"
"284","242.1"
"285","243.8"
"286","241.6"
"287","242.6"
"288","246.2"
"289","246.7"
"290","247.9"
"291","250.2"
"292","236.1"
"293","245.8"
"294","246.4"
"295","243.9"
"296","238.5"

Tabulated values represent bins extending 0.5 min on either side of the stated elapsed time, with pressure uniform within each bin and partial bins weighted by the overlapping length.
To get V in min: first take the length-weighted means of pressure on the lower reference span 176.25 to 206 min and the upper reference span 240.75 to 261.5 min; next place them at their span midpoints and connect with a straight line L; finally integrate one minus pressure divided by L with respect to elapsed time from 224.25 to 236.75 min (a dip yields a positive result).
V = 0.09 min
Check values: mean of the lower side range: 246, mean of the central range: 245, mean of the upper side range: 247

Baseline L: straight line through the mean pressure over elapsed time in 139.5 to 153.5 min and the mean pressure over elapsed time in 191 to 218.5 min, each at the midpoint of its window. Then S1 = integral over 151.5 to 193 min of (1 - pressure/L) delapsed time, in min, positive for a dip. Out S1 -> 0.1 min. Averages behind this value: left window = 245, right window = 246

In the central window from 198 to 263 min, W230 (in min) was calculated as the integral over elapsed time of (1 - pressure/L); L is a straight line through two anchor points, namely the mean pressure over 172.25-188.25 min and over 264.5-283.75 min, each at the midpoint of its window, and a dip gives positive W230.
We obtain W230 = -0.5 min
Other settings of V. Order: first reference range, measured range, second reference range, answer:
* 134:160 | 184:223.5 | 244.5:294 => -0.2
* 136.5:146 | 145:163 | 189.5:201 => 0.3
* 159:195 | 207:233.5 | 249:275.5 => -0.1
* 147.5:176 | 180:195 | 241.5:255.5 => 0.0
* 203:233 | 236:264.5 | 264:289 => -0.1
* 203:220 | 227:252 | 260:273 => -0.1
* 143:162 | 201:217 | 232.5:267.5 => -0.1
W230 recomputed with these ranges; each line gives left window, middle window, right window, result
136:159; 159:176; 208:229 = 0.01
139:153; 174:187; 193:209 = 0.06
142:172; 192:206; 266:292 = -0.09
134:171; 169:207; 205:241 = -0.04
